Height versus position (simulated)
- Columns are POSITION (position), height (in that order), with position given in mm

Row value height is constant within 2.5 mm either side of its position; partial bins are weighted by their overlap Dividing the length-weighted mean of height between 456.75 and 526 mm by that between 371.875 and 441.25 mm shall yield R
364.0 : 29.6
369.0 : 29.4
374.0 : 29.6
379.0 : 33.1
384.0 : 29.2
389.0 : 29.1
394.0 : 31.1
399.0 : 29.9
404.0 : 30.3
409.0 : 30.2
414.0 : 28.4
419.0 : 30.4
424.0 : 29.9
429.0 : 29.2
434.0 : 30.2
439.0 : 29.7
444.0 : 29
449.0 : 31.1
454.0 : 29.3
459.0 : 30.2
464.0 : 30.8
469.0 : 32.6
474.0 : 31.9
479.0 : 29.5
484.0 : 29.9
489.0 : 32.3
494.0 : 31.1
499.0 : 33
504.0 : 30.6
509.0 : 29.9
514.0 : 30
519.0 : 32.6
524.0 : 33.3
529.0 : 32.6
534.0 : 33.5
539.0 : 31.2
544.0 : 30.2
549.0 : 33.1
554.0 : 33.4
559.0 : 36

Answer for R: 1.0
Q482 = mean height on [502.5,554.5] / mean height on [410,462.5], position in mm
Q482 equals 1.07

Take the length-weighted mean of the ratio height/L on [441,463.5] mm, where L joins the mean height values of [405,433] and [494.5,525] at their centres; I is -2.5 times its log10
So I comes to 0.01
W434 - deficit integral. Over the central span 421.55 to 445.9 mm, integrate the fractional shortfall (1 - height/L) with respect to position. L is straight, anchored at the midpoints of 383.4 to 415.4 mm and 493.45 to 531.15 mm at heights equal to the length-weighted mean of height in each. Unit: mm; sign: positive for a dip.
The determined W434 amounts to 0.6 mm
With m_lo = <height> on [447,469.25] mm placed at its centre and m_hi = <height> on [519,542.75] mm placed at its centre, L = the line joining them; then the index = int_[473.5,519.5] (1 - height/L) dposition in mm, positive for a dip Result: 0.9 mm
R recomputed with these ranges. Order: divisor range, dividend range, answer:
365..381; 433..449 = 0.98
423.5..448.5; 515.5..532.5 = 1.10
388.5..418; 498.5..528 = 1.05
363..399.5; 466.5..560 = 1.06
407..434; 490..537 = 1.07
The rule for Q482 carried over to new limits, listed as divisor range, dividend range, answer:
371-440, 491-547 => 1.05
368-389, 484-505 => 1.05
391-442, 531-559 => 1.09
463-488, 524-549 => 1.04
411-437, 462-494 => 1.05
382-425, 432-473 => 1.02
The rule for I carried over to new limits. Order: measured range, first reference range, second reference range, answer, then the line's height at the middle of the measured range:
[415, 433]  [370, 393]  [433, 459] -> 0.01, 30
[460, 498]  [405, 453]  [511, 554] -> -0.01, 30.9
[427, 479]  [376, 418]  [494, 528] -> 0.02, 30.9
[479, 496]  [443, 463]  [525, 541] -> 0.01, 31.1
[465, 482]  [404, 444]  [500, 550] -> -0.02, 30.7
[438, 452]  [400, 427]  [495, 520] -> 0.01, 30.3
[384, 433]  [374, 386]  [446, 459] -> 0.03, 30.6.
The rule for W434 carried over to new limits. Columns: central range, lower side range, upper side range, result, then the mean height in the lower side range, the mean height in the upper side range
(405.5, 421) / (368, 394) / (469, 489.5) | 0.4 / 30.2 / 31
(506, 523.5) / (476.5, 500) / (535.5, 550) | 0.1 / 31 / 31.5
